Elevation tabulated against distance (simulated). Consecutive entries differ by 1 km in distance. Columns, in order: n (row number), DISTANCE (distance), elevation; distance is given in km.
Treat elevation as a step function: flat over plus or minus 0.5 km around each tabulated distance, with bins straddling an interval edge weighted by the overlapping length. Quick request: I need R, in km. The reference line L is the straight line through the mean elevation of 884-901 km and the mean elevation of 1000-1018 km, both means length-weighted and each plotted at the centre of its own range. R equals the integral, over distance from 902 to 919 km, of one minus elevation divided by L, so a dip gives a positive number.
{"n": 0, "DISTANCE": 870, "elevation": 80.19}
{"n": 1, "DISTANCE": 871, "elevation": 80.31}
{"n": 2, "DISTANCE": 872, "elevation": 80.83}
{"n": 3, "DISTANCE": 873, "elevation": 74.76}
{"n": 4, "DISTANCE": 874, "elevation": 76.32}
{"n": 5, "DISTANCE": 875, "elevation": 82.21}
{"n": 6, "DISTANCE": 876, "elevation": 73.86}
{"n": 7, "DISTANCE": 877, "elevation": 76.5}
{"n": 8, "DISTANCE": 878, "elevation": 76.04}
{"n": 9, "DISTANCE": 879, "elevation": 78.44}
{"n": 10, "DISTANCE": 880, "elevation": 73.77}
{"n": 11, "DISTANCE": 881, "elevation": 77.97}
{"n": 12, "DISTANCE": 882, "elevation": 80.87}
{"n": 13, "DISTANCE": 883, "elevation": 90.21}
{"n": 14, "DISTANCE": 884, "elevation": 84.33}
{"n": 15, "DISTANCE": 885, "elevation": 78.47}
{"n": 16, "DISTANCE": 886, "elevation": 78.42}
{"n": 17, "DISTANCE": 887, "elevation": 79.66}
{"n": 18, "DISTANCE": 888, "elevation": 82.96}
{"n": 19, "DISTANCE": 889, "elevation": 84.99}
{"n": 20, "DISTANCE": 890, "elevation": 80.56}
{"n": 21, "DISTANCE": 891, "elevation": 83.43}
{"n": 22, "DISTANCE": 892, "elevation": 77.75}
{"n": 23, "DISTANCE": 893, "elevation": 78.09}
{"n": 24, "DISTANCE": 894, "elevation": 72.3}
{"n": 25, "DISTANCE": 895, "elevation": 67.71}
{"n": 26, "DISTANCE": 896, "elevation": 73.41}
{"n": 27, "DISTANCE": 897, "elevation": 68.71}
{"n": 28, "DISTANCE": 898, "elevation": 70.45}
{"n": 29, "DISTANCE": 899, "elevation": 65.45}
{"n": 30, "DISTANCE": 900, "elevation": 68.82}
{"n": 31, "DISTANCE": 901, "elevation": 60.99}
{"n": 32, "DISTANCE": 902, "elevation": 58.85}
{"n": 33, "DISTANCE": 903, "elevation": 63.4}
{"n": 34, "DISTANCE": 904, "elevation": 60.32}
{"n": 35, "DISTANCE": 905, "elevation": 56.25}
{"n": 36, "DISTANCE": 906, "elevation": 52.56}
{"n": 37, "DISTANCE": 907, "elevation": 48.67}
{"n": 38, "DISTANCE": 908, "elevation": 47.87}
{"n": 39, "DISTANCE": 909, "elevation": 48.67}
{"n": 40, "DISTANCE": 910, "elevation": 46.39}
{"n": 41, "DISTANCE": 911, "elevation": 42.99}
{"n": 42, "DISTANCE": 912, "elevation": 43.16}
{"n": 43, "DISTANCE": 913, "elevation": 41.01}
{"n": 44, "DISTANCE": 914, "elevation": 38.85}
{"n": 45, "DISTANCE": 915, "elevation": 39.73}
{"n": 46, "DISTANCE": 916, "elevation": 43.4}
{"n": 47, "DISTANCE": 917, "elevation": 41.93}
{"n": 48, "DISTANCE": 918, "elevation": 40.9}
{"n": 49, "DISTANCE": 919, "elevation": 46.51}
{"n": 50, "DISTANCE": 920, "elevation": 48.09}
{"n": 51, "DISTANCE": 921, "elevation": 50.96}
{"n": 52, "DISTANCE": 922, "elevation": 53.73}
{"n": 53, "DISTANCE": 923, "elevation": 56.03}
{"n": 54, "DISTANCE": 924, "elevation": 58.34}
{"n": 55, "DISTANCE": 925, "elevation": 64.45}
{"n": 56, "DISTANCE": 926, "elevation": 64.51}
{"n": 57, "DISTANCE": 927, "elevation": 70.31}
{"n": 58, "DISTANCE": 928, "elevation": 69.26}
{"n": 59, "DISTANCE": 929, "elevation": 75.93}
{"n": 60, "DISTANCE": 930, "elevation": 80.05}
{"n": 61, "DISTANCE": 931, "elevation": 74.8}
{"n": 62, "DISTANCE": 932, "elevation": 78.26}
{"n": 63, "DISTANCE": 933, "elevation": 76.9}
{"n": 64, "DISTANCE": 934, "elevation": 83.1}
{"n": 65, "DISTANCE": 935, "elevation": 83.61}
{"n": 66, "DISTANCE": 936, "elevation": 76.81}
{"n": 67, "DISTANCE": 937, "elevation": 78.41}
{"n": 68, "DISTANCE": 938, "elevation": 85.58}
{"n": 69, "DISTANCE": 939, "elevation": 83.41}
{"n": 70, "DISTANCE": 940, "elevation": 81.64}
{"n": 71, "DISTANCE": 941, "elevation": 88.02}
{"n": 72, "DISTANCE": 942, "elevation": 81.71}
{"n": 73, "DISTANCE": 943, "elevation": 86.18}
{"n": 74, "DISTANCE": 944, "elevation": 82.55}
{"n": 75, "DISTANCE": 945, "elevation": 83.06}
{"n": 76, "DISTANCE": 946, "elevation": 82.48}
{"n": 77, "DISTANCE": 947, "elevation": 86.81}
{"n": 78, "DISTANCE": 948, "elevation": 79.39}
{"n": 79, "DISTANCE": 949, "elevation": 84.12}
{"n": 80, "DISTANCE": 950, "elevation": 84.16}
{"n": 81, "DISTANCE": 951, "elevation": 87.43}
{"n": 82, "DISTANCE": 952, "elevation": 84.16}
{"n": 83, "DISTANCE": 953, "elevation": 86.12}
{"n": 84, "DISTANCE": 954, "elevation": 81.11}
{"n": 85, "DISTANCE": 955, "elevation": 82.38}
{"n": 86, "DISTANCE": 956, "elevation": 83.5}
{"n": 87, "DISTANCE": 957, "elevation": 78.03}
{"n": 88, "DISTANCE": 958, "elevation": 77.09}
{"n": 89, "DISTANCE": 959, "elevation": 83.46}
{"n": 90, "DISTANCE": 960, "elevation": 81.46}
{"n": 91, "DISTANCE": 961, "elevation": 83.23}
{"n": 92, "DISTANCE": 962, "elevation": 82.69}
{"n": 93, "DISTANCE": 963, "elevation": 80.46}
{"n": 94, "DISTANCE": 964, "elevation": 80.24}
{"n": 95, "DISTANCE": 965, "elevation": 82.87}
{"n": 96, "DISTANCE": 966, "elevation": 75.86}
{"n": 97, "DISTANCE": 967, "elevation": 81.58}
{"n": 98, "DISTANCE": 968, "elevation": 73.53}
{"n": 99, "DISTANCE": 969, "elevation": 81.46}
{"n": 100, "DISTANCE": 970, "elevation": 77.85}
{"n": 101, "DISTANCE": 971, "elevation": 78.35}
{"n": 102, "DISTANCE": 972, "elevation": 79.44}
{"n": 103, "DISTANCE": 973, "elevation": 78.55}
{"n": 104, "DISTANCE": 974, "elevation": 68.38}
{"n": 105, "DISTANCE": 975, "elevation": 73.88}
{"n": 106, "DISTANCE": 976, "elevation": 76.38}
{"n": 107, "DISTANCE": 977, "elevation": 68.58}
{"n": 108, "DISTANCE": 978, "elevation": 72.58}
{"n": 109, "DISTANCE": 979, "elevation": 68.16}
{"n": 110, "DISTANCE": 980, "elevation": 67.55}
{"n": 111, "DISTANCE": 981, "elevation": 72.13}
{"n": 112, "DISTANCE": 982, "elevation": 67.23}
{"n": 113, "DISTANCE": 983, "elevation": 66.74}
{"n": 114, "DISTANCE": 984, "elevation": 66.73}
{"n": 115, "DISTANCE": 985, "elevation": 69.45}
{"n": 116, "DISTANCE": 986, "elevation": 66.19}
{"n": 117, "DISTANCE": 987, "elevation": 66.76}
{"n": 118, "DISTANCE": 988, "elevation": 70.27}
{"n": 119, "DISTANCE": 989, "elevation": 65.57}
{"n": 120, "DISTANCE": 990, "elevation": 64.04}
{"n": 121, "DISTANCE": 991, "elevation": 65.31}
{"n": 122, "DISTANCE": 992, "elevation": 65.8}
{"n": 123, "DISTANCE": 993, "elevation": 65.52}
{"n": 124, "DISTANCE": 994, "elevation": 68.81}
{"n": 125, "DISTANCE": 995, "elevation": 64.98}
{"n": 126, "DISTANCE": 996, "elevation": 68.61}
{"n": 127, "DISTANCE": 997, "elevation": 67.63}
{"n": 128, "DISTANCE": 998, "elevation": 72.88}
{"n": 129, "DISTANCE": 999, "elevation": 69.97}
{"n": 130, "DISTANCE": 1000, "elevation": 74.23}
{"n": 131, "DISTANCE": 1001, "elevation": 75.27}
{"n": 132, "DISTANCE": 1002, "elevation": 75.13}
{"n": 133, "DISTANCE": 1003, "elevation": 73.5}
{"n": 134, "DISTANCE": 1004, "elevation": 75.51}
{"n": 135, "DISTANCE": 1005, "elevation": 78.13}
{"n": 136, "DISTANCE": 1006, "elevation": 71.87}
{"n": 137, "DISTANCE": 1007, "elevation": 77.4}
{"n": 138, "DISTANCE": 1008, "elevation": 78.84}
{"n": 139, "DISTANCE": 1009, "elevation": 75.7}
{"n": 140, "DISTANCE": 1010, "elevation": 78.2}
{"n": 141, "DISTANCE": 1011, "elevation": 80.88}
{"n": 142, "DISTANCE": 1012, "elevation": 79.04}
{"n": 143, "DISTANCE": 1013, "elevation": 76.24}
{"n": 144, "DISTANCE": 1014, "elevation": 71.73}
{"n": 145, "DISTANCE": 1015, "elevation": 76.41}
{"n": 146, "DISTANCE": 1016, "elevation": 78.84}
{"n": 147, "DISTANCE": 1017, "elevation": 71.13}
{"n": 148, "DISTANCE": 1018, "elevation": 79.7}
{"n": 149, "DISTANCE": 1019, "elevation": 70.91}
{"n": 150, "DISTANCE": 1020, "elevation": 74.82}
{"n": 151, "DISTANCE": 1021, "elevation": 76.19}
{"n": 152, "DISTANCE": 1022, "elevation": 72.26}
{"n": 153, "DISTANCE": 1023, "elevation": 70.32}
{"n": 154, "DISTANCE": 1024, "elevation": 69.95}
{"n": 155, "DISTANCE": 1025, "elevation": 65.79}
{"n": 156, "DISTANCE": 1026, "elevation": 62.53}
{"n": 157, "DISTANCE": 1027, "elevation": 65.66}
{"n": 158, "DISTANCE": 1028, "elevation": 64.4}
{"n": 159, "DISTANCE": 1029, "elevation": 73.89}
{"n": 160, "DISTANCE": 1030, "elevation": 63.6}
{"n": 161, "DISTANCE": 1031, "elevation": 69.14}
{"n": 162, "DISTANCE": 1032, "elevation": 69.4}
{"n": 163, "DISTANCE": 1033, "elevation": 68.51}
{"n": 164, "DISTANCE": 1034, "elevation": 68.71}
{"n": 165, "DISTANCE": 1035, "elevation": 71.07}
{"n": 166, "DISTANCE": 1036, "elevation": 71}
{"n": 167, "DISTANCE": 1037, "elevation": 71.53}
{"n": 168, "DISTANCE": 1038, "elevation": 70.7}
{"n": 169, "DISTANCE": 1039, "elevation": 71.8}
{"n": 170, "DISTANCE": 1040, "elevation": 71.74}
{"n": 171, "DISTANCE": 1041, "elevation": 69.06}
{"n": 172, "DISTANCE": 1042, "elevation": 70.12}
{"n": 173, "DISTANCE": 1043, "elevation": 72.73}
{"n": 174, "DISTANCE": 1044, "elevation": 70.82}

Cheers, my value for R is 6.3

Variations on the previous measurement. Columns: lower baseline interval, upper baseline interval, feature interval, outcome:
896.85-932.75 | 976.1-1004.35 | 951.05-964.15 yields -3.8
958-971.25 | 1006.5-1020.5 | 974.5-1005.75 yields 3.3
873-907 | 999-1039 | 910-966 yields 1.2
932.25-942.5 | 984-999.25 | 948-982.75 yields -1.8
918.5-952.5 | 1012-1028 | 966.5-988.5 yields 0.4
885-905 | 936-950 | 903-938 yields 8.8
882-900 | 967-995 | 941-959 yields -2.5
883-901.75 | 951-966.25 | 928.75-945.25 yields -0.3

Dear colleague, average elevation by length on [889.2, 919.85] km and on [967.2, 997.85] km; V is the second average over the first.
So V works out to 1.2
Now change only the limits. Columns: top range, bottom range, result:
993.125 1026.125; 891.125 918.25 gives 1.29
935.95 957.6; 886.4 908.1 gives 1.21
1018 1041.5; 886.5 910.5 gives 1.05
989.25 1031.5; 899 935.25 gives 1.25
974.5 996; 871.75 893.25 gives 0.86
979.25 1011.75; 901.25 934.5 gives 1.25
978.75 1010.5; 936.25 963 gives 0.85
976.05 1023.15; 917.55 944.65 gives 1.01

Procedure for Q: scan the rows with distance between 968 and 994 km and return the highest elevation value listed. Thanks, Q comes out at 81.46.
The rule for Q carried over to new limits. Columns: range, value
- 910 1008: 88.02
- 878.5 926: 90.21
